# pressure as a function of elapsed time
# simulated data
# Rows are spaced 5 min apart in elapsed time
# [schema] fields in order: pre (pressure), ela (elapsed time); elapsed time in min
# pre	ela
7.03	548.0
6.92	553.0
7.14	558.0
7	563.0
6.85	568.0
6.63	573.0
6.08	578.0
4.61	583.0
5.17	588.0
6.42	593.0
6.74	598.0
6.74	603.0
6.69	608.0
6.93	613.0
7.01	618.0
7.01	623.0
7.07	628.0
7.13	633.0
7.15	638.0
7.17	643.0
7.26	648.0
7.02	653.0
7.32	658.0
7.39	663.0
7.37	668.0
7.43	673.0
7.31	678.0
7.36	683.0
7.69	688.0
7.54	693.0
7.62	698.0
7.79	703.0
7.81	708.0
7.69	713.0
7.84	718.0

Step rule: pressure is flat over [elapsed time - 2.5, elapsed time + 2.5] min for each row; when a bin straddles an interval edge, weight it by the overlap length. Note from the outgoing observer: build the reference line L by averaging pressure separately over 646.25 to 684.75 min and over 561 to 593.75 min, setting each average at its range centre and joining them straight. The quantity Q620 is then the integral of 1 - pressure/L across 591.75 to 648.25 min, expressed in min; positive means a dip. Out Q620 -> -2.3 min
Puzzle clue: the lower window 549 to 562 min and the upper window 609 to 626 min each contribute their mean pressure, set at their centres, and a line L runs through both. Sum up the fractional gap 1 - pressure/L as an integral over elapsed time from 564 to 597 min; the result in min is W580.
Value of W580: 4.5 min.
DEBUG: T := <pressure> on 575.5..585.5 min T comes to 5.35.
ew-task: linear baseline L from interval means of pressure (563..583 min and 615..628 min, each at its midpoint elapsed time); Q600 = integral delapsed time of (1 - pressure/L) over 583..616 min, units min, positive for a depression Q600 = 2.0 min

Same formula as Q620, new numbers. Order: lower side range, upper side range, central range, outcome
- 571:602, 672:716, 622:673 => -2.4 min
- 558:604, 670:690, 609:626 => -0.6 min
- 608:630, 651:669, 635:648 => -0.1 min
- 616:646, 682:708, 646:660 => 0.2 min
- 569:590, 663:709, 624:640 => -1.2 min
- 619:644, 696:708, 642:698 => 0.6 min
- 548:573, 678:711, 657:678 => 0.3 min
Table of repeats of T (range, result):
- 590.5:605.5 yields 6.63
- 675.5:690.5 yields 7.45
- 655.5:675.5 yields 7.38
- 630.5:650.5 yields 7.18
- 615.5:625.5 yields 7.01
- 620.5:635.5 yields 7.07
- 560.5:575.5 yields 6.83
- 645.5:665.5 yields 7.25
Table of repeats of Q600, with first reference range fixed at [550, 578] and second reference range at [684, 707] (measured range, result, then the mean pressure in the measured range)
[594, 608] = 0.7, 6.7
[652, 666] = 0.3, 7.27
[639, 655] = 0.4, 7.15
